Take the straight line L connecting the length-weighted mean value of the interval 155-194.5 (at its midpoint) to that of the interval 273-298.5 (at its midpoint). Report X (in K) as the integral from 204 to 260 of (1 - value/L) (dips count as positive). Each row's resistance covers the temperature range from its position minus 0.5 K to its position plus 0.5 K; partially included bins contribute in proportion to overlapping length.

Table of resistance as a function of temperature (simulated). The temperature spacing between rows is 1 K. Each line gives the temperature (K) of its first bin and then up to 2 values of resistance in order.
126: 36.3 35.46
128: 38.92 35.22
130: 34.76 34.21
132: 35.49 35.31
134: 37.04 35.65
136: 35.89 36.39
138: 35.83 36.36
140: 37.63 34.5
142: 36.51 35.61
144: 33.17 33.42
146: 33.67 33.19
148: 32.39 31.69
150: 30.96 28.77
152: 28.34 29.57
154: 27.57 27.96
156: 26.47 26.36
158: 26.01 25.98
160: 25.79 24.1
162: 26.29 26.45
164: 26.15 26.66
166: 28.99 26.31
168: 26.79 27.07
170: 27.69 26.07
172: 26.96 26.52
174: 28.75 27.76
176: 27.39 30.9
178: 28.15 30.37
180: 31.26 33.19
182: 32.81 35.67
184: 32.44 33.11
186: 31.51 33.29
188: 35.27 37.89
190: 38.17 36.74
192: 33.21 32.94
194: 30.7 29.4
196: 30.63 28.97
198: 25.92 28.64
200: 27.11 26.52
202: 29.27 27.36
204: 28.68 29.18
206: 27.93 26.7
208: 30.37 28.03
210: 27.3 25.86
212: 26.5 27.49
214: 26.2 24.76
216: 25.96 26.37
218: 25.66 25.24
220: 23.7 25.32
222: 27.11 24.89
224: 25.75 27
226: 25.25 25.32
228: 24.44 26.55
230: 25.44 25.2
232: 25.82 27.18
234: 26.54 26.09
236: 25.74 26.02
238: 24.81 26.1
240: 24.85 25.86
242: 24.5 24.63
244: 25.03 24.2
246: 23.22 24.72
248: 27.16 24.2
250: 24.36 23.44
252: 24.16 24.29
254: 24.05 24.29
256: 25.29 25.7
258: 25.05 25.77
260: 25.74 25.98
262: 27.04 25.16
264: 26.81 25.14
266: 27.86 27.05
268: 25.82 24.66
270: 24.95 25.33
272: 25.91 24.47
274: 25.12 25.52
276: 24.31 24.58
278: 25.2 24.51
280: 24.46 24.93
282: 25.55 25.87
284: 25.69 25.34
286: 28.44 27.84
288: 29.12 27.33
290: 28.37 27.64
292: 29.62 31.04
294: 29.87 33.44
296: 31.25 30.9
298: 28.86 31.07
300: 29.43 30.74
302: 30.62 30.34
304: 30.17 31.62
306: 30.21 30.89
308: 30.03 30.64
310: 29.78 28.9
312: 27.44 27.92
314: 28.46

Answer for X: 5.4 K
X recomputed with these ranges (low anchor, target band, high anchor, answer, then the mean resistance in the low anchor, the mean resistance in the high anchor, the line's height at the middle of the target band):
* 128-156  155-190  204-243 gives 1.75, 33.6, 26.1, 30.8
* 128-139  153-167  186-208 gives 2.92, 35.8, 30.7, 33.7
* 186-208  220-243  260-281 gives 2.12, 30.7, 25.5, 28.3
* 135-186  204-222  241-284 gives 0.61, 30.2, 25.2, 27.6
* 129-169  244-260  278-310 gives 2.61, 31.1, 28.9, 29.5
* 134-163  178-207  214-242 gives -3.11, 31.3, 25.7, 28.2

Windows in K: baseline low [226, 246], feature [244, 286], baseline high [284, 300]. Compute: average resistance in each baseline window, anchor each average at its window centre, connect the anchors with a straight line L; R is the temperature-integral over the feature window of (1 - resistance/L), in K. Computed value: 3.3 K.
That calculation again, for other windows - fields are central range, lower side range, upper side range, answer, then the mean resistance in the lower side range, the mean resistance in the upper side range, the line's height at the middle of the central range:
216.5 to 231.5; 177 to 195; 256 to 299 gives 2.44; 33.2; 26.8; 30.5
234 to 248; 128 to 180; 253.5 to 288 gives 0.89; 30.6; 25.6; 26.9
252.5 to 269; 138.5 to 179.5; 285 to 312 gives 2.23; 29.3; 29.8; 29.7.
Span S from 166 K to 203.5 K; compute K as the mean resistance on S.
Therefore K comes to 30.3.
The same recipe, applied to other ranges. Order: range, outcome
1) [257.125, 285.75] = 25.5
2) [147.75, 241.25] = 28.1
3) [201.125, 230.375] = 26.5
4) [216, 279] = 25.4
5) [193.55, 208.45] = 28.5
